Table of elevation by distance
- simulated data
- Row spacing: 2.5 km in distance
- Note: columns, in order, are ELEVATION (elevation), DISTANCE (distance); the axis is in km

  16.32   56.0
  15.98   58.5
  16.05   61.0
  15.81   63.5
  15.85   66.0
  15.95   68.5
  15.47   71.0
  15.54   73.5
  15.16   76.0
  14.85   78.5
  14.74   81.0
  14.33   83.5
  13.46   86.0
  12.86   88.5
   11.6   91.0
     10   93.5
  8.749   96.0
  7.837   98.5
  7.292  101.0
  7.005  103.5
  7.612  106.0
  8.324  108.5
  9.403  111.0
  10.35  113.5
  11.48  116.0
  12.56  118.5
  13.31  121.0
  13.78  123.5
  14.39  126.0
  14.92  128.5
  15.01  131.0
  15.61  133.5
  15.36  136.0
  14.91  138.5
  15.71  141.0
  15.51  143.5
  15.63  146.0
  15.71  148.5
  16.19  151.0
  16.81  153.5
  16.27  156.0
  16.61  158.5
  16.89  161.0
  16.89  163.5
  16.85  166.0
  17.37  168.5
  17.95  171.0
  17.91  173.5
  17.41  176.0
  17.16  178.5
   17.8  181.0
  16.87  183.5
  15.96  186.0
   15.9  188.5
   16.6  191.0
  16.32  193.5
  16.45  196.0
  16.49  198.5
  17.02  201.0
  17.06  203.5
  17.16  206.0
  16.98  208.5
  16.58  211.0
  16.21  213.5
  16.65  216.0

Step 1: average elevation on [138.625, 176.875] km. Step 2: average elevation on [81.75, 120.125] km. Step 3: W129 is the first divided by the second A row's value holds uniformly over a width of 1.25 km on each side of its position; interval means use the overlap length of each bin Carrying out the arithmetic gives 1.6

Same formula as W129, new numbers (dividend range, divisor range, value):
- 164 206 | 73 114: 1.53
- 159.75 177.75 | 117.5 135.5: 1.21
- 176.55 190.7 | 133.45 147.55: 1.09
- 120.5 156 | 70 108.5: 1.31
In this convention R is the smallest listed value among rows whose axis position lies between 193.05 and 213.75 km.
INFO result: 16.21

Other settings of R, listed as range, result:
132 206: 14.91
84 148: 7.005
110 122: 9.403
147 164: 15.71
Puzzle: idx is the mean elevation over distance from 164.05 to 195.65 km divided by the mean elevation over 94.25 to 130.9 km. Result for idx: 1.60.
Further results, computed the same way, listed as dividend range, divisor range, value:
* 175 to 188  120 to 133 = 1.18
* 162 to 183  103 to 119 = 1.83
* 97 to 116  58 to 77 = 0.54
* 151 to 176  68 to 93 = 1.20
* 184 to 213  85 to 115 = 1.74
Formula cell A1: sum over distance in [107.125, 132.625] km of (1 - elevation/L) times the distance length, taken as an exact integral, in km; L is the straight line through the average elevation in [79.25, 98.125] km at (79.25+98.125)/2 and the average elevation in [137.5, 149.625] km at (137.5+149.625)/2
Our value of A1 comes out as 3.1 km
